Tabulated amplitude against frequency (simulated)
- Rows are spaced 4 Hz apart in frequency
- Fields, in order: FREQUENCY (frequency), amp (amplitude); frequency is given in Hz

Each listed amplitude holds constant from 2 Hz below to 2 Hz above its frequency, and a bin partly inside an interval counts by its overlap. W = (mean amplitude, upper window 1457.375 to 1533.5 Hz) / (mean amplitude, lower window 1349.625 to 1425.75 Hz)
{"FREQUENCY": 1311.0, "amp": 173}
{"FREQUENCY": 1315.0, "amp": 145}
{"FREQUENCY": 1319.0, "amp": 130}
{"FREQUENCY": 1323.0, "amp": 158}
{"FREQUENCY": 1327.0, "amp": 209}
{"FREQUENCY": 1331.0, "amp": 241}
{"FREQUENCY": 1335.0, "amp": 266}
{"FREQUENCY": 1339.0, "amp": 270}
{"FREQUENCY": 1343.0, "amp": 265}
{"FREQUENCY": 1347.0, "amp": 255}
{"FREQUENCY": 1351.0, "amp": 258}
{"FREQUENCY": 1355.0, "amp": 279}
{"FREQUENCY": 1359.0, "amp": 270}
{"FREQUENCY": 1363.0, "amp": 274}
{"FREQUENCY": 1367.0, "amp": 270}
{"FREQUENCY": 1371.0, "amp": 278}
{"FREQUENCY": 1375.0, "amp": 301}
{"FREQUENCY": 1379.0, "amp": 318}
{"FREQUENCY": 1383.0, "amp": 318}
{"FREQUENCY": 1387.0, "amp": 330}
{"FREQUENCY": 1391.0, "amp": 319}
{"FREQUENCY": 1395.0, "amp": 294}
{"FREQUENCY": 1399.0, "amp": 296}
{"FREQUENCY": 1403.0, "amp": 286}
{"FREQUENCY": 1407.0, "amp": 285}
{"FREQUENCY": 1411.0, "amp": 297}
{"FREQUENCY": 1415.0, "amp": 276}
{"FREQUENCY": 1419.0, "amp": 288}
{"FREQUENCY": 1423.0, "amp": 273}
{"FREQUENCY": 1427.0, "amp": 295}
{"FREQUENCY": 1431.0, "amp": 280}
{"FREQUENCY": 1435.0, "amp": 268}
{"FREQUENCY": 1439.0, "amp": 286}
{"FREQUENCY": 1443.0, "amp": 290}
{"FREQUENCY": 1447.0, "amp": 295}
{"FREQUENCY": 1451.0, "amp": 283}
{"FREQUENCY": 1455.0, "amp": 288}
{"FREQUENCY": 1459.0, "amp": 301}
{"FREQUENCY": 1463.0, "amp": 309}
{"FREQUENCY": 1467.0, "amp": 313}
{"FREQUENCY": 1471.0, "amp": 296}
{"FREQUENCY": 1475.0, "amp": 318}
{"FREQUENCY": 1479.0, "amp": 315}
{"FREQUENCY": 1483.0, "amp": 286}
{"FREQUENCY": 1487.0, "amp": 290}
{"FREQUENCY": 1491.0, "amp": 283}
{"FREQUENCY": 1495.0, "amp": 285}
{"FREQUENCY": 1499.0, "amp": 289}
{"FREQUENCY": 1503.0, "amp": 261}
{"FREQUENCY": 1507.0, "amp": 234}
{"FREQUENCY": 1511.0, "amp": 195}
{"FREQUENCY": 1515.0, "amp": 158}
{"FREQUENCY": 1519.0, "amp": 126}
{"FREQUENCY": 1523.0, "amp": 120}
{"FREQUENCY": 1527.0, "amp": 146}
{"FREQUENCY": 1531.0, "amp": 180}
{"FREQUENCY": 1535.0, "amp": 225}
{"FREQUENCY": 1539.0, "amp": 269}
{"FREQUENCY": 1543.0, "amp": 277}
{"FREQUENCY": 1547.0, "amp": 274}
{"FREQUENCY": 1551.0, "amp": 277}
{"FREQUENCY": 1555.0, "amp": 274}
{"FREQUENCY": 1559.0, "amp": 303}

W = 0.9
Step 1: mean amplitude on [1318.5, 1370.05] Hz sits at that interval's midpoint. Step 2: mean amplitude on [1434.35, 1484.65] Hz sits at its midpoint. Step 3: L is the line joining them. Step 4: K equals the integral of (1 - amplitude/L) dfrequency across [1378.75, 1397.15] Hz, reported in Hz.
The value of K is -3.5 Hz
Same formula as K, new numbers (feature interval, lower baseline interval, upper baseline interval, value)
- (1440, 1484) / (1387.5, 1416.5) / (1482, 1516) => -4.73 Hz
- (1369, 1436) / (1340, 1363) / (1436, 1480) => -3.16 Hz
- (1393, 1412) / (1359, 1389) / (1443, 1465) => 0.29 Hz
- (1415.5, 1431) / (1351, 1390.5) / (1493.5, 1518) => -0.87 Hz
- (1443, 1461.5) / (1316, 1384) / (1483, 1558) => -3.84 Hz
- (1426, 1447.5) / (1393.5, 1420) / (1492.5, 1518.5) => -1.05 Hz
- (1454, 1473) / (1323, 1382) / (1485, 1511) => -2.49 Hz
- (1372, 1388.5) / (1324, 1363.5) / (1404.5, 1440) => -2.80 Hz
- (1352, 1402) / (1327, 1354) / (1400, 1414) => -3.71 Hz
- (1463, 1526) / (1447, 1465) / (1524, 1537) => -3.32 Hz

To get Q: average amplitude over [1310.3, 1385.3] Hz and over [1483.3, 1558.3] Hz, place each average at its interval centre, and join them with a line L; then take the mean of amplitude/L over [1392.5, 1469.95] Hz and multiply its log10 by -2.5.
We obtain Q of -0.201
